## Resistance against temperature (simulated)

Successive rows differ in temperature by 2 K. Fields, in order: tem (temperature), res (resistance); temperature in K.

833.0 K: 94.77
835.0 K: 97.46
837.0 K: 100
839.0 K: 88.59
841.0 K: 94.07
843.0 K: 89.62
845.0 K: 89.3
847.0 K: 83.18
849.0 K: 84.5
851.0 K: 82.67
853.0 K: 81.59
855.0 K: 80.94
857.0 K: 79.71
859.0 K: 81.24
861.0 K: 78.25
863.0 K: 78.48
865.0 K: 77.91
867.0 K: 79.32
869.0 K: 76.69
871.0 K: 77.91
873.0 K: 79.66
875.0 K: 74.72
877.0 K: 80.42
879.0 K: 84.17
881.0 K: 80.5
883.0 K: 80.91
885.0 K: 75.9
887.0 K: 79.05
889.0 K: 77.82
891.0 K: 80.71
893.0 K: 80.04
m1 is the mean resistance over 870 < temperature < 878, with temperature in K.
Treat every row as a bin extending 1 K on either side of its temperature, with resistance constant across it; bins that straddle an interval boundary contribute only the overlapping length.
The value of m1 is 78.2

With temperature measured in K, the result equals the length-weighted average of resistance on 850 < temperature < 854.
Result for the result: 82.1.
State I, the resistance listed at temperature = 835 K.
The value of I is 97.46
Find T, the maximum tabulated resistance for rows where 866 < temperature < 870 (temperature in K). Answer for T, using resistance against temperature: 79.32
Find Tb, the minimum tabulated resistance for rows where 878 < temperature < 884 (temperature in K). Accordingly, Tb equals 80.5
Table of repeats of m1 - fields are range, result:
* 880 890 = 78.8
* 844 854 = 84.2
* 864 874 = 78.3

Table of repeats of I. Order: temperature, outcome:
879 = 84.17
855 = 80.94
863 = 78.48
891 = 80.71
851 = 82.67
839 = 88.59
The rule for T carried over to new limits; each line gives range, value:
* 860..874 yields 79.66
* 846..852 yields 84.5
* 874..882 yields 84.17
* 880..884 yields 80.91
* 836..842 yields 100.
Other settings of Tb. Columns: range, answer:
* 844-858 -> 79.71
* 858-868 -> 77.91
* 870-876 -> 74.72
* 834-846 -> 88.59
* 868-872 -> 76.69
